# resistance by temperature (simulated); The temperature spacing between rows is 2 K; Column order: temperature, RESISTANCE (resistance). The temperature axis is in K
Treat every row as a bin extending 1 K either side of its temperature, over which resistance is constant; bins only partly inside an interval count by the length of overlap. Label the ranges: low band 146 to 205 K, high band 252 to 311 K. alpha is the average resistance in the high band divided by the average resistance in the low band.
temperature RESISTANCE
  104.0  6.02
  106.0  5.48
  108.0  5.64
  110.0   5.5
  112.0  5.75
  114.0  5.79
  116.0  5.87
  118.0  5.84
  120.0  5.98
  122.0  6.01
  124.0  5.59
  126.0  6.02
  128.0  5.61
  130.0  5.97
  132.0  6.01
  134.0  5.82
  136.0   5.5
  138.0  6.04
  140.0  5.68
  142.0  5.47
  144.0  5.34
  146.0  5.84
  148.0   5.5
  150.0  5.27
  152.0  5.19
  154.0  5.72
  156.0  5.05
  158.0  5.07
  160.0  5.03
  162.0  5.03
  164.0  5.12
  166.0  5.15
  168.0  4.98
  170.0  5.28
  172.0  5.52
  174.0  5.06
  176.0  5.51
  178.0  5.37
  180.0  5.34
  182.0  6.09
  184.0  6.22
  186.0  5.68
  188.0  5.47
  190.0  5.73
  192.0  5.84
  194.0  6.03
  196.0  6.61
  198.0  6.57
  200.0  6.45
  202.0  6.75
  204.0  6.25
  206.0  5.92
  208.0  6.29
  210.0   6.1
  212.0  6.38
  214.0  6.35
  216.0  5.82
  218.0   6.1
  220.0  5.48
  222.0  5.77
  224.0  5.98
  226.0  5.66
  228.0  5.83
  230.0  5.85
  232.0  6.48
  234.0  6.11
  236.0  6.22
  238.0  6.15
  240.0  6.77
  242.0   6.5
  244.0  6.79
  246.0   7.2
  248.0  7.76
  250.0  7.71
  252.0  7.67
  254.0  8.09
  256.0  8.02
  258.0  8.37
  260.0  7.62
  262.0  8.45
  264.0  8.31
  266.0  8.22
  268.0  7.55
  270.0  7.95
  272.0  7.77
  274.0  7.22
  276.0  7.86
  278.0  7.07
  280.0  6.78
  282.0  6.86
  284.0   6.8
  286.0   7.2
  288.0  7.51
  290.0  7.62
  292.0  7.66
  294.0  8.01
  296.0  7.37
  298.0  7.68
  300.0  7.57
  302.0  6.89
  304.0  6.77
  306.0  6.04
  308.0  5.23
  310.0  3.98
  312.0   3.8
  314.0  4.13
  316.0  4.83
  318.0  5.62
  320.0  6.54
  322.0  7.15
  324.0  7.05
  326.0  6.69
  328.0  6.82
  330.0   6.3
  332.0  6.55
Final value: 1.3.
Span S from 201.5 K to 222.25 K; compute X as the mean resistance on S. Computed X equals 6.11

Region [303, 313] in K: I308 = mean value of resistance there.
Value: 5.16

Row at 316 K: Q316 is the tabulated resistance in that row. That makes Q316 4.83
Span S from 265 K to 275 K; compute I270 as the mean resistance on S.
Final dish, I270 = 7.74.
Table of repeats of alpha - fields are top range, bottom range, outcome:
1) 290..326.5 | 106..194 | 1.13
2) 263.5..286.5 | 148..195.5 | 1.37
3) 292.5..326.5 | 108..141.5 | 1.07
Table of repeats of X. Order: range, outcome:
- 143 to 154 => 5.45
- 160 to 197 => 5.54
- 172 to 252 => 6.17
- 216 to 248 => 6.23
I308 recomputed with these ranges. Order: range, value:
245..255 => 7.69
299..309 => 6.5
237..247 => 6.68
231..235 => 6.29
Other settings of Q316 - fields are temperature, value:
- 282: 6.86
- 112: 5.75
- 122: 6.01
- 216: 5.82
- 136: 5.5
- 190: 5.73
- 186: 5.68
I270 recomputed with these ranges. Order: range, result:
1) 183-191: 5.77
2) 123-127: 5.8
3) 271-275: 7.49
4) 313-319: 4.86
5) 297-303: 7.38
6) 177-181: 5.36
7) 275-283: 7.14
